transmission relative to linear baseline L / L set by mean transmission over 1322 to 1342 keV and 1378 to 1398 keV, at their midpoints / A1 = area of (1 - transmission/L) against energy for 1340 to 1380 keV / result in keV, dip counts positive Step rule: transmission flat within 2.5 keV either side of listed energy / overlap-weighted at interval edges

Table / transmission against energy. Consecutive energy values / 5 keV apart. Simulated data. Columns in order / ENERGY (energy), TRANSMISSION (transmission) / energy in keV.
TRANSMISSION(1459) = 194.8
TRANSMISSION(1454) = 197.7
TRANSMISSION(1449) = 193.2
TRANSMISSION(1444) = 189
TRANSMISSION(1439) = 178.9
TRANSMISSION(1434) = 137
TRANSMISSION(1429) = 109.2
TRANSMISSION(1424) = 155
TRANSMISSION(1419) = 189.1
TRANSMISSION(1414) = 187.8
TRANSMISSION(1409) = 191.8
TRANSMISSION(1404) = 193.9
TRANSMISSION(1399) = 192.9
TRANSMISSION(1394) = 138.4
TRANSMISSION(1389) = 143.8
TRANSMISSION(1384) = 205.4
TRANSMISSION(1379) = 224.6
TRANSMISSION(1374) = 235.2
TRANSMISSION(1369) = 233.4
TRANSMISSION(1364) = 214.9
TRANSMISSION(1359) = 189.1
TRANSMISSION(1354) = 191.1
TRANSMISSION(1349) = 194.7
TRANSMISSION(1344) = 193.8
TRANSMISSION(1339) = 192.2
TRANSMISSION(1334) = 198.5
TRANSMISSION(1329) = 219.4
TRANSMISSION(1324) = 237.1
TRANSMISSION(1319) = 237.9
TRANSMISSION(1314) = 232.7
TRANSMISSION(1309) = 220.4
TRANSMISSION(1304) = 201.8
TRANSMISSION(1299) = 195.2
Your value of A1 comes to -3.3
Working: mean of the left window 211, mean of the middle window 208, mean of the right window 176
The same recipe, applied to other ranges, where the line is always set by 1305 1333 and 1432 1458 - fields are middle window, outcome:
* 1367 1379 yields -1.48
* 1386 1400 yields 3.03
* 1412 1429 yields 2.06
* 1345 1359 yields 1.44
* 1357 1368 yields 0.19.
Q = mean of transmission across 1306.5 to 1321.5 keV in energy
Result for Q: 230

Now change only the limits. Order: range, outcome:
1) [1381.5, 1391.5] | 175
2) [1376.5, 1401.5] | 181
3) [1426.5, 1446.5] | 154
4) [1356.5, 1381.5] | 219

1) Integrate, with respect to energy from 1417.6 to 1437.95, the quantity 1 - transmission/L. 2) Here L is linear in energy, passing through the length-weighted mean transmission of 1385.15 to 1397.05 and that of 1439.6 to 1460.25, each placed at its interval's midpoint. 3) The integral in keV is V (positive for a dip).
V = 3.3 keV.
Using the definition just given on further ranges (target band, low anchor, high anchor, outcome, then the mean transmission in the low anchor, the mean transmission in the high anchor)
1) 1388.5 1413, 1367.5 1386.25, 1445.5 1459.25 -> 4.5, 224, 195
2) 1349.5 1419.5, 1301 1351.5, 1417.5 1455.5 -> -2.4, 213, 167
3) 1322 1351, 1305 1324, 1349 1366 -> 1.0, 229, 197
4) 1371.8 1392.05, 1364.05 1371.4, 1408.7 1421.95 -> 1.5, 227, 188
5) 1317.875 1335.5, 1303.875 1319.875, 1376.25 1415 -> -0.4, 225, 185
